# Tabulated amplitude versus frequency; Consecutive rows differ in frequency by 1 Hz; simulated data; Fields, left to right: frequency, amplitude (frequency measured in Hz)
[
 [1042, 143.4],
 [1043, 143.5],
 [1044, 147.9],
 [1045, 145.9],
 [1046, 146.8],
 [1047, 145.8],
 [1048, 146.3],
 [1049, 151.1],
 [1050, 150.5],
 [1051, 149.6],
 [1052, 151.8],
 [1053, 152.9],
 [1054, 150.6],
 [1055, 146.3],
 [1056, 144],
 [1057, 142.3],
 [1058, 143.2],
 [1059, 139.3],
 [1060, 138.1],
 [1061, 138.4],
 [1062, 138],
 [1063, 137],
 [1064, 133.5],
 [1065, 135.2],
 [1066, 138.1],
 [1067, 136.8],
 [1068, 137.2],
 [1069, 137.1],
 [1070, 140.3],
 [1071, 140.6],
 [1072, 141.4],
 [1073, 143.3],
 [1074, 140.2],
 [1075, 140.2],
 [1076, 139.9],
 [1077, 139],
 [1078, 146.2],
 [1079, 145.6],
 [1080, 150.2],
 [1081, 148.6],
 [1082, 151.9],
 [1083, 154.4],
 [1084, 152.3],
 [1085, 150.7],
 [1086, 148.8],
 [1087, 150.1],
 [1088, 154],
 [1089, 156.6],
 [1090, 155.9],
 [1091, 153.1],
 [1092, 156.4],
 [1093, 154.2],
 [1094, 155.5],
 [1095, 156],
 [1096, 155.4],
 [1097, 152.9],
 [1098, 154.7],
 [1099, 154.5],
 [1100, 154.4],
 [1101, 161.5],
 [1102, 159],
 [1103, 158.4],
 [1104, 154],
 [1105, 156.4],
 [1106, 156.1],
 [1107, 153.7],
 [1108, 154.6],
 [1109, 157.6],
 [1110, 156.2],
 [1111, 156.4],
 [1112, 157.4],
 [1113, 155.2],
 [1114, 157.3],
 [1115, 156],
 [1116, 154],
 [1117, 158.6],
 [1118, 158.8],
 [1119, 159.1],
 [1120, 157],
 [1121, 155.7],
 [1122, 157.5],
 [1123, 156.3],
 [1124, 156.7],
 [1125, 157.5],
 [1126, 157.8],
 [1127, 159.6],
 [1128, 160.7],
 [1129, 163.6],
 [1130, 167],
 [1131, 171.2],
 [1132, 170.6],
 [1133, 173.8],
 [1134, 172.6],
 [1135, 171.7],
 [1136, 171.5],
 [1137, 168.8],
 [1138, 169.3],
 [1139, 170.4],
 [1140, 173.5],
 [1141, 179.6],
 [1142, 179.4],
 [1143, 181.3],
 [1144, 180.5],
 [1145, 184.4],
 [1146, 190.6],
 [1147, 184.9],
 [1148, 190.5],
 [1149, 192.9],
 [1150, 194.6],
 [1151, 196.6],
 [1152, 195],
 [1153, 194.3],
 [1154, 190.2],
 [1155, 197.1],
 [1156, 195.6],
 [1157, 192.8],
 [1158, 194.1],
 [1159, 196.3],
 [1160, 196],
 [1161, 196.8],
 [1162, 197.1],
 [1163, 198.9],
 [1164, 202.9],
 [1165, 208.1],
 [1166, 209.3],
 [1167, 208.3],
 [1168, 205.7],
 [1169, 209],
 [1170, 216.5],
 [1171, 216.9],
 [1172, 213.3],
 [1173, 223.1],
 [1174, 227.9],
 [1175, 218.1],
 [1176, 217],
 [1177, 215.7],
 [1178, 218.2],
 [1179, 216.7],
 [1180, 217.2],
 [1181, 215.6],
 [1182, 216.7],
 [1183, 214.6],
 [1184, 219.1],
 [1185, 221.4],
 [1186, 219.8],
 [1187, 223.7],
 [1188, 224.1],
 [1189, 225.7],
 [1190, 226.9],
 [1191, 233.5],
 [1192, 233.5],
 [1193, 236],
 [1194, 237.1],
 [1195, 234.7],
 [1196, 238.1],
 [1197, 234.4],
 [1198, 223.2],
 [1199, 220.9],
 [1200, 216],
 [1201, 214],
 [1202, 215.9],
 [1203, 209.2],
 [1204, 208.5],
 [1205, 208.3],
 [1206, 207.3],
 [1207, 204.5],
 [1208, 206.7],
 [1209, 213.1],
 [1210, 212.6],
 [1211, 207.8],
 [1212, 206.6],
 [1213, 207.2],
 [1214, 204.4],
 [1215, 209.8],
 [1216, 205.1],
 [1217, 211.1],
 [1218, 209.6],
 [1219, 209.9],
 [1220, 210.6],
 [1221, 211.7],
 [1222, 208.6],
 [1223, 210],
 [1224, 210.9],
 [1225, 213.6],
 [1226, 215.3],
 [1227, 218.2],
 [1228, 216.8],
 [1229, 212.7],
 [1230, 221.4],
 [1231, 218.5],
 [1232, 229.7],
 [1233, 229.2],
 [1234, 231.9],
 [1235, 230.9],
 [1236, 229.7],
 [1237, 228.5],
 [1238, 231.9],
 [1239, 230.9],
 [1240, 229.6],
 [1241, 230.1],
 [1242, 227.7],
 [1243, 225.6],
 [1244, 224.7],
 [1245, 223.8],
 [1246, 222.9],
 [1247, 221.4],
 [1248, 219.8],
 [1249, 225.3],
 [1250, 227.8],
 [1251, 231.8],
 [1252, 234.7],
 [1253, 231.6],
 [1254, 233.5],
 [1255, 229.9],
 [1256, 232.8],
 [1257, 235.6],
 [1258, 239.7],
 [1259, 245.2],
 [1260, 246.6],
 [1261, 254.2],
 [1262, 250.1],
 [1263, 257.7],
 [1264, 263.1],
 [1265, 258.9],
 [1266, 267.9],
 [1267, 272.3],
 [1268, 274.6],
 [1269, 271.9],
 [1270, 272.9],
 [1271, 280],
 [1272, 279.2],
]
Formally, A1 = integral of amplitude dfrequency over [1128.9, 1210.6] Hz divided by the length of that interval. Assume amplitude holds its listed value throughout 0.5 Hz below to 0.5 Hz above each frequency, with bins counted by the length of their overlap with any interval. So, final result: 204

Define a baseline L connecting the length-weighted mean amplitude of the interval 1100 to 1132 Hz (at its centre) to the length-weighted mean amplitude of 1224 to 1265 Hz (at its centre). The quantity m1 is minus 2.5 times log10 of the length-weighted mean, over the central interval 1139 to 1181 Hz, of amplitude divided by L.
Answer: -0.10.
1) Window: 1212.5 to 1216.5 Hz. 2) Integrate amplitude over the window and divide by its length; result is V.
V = 207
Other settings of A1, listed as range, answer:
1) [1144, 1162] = 193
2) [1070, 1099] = 150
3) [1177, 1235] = 218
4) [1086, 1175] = 175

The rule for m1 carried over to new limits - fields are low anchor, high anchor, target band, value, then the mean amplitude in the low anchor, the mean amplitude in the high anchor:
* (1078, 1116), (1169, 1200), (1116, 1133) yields 0.099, 154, 223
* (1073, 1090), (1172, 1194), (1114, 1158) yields 0.087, 148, 222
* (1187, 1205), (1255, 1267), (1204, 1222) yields 0.113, 225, 250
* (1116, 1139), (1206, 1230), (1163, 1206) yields -0.138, 163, 210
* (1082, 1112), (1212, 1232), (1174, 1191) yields -0.136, 155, 212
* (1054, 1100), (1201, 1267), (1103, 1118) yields 0.045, 146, 224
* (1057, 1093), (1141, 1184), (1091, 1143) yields 0.074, 144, 203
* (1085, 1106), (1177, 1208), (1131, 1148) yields 0.049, 155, 221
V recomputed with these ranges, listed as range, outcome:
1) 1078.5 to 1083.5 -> 150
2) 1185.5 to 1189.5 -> 223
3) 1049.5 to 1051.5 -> 150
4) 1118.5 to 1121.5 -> 157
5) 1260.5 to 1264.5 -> 256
